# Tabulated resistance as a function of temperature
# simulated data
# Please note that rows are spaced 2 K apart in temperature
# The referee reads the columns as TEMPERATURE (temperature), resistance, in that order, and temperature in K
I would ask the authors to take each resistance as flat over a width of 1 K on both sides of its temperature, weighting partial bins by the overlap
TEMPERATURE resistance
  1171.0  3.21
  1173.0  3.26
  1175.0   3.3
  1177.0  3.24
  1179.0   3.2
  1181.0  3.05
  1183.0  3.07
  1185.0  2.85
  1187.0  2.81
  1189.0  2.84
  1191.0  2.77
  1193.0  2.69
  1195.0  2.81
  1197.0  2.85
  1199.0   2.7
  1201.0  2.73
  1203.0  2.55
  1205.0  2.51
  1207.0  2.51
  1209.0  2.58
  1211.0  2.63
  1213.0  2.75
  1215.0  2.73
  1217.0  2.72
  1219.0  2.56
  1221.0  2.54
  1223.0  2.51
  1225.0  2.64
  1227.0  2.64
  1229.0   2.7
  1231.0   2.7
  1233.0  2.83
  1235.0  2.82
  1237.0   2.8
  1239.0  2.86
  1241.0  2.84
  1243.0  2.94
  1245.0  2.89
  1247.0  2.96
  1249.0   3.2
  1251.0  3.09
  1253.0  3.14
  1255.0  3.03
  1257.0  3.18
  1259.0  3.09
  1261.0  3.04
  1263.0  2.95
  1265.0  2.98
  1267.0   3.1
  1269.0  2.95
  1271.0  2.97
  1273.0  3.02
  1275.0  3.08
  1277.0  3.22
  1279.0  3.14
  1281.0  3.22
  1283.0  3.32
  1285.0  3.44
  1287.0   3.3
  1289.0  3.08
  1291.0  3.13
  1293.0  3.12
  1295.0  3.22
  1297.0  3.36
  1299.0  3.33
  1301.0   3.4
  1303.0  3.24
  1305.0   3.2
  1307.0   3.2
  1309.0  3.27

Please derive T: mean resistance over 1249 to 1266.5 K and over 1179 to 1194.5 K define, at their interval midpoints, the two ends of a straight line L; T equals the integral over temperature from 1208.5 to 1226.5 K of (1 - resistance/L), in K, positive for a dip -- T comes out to 2.0 K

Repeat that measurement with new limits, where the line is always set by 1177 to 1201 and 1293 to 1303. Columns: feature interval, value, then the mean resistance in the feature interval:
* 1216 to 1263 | 3.4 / 2.86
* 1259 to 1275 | 0.8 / 3.01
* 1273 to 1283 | 0.2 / 3.17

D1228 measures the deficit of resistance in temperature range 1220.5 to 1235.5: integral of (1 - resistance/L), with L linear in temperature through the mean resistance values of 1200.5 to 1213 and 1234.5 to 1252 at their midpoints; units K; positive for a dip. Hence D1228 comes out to 0.7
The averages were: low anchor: 2.59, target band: 2.67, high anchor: 2.94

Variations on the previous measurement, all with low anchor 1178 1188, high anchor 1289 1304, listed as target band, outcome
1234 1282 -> 2.13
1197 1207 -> 1.33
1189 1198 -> 0.69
